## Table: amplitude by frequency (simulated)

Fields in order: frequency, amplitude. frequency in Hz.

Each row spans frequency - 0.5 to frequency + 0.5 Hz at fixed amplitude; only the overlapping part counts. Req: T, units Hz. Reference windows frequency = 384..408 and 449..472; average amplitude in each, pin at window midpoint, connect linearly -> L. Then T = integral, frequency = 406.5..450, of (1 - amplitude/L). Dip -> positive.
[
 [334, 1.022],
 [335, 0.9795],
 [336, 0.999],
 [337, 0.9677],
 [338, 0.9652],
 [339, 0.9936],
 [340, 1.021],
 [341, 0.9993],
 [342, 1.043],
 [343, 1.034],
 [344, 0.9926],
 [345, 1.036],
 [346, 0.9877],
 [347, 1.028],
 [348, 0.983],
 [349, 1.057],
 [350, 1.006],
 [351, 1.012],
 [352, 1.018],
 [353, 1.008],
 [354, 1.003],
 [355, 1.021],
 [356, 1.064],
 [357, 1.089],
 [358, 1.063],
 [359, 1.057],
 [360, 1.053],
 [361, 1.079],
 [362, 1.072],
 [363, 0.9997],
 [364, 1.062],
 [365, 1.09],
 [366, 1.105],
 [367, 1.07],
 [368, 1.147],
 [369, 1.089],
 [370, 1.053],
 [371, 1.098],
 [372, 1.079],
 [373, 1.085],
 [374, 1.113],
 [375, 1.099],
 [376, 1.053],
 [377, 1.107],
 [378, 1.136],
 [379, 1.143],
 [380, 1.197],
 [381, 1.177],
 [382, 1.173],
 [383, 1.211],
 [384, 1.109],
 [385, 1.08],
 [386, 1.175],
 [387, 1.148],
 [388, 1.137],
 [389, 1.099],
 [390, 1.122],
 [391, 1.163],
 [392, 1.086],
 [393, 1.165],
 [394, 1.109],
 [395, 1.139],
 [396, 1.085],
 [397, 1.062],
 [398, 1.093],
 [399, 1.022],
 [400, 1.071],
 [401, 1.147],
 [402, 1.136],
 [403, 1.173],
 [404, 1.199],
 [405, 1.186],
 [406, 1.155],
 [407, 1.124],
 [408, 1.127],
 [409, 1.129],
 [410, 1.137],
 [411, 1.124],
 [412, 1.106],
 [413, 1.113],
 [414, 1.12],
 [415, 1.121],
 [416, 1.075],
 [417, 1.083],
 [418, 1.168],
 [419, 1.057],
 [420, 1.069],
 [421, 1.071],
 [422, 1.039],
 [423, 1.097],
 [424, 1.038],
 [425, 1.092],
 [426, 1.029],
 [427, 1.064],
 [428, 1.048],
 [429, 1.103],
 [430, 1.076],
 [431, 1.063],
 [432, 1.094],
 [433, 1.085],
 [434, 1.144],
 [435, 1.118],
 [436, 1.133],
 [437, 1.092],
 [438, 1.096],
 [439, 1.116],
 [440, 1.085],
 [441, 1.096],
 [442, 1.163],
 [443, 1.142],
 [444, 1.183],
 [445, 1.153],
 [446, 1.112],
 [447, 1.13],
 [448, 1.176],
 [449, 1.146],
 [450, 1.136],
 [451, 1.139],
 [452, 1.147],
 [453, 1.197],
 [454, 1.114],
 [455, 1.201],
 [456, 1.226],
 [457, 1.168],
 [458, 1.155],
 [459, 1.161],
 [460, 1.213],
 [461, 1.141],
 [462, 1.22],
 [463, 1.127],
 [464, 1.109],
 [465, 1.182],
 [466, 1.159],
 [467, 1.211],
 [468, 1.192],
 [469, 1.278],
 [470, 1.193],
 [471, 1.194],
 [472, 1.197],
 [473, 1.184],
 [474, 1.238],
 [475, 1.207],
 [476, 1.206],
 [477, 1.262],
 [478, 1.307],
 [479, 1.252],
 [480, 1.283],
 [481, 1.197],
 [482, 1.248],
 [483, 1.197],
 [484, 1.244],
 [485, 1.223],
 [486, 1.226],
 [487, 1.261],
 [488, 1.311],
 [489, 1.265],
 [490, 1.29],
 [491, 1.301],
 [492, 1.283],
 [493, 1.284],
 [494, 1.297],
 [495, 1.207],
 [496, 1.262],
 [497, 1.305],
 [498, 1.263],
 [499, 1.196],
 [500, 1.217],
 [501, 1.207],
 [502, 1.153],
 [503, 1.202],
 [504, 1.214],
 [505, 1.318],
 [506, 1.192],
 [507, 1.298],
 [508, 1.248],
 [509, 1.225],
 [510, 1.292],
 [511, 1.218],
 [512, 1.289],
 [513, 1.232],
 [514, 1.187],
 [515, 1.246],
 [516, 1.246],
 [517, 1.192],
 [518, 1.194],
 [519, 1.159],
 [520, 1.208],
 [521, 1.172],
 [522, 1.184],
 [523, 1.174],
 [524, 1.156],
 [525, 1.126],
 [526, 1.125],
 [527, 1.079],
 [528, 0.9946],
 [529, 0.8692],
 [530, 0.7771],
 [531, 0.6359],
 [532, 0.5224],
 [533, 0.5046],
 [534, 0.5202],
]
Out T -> 1.67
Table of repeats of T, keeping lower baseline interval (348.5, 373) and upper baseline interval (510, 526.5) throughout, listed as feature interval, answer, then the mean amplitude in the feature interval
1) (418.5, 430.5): 0.5 Hz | 1.07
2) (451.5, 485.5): -1.4 Hz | 1.2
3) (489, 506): -1.0 Hz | 1.25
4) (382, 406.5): -0.9 Hz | 1.13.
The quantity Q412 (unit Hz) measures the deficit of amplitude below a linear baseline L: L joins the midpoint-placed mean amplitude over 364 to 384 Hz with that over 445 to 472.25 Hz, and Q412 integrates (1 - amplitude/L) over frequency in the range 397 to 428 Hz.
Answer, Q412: 1.0 Hz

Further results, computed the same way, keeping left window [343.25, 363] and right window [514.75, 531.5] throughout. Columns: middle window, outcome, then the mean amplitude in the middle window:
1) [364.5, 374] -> -0.5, 1.09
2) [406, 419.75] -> -0.8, 1.11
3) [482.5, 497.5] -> -2.6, 1.26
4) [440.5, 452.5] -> -0.9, 1.14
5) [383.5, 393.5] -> -0.8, 1.13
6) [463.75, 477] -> -1.6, 1.2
